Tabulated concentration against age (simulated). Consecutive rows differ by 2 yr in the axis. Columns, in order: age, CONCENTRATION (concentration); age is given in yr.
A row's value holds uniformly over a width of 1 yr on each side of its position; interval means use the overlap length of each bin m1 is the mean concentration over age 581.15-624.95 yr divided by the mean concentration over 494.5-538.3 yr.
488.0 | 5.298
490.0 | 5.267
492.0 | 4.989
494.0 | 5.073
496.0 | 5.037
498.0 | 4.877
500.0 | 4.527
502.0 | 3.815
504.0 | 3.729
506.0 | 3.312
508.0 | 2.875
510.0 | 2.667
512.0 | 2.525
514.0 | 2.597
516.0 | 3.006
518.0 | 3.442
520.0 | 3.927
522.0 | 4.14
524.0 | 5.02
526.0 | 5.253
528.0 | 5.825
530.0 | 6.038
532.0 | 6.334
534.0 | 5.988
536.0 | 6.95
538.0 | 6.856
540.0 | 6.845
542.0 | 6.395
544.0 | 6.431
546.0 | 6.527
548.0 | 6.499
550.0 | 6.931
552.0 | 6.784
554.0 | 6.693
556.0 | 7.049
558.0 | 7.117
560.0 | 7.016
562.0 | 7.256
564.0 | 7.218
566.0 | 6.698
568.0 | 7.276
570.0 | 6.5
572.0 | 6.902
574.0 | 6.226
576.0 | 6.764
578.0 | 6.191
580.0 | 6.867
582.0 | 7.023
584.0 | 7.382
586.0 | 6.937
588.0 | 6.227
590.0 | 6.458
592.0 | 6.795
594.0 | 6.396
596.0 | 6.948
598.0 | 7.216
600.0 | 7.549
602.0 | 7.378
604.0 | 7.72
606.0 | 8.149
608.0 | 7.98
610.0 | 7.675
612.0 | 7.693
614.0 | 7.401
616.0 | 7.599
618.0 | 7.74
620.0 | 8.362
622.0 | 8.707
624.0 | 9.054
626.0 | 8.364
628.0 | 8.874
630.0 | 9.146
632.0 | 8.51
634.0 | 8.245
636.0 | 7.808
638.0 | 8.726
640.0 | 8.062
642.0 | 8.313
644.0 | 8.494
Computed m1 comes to 1.68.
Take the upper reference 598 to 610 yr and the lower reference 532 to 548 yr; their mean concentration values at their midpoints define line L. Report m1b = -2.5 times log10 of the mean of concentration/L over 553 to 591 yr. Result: 0.04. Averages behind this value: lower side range 6.55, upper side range 7.7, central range 6.83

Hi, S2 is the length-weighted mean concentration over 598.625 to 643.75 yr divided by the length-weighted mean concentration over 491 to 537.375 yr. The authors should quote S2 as 1.83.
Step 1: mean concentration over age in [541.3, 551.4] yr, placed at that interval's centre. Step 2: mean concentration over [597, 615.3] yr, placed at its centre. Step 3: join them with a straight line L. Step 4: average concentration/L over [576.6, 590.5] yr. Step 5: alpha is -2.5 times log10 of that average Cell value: 0.077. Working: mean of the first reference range 6.57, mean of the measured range 6.74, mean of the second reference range 7.64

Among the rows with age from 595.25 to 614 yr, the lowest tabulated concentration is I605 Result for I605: 6.948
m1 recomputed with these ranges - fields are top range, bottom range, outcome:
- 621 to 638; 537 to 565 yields 1.26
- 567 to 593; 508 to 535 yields 1.56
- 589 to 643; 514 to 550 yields 1.42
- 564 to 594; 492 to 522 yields 1.81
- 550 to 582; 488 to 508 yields 1.53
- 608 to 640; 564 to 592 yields 1.22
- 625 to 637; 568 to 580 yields 1.28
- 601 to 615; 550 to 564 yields 1.10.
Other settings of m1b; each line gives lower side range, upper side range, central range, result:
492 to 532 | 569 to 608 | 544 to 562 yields -0.20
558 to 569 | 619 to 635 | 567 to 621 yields 0.10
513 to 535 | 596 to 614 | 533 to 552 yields -0.23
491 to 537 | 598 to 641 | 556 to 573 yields -0.13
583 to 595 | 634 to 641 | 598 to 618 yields -0.05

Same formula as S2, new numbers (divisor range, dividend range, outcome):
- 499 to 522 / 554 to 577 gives 2.06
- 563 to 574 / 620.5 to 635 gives 1.27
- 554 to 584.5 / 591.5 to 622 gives 1.10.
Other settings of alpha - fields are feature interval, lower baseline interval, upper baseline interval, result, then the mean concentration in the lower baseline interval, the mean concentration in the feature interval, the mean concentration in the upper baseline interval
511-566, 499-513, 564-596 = -0.19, 3.35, 5.82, 6.73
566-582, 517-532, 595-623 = -0.02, 4.91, 6.7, 7.72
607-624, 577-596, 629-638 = -0.02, 6.71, 7.96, 8.46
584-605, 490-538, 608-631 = 0.06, 4.5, 6.98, 8.23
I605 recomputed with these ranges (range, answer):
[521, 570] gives 4.14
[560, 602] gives 6.191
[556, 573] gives 6.5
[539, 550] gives 6.395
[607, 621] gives 7.401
